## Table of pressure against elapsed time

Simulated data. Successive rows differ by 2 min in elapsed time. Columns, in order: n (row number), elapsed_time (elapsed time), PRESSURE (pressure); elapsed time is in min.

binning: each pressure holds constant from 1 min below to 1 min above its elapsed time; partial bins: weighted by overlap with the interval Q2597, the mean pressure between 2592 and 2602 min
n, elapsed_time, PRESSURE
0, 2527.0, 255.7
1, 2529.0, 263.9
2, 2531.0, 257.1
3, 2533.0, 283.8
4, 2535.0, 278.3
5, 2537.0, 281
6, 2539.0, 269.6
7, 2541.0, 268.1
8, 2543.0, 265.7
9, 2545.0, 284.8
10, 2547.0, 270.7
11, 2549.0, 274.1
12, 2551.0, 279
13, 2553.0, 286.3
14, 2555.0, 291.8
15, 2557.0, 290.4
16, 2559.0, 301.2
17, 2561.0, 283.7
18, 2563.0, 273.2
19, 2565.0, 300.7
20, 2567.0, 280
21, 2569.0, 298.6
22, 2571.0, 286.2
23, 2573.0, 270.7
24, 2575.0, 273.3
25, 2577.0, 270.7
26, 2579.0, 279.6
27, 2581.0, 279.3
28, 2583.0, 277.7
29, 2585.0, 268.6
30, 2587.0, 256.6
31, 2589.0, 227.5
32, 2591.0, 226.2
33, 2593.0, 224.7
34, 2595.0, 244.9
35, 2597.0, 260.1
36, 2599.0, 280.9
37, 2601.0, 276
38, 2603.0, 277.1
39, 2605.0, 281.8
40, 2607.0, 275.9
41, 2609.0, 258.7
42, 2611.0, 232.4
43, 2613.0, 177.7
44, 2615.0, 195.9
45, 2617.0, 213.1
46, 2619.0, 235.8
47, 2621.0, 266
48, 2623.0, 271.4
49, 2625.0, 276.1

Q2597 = 257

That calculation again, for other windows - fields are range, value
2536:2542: 273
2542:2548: 274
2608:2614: 223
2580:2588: 271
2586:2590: 242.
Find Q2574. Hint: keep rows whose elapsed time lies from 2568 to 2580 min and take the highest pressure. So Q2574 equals 298.6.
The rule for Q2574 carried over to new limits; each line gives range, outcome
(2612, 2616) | 195.9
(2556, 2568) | 301.2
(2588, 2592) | 227.5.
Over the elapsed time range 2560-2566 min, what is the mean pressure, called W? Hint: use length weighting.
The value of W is 286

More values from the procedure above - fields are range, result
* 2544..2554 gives 279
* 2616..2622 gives 238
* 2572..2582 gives 275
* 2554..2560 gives 294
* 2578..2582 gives 279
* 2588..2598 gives 237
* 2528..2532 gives 260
